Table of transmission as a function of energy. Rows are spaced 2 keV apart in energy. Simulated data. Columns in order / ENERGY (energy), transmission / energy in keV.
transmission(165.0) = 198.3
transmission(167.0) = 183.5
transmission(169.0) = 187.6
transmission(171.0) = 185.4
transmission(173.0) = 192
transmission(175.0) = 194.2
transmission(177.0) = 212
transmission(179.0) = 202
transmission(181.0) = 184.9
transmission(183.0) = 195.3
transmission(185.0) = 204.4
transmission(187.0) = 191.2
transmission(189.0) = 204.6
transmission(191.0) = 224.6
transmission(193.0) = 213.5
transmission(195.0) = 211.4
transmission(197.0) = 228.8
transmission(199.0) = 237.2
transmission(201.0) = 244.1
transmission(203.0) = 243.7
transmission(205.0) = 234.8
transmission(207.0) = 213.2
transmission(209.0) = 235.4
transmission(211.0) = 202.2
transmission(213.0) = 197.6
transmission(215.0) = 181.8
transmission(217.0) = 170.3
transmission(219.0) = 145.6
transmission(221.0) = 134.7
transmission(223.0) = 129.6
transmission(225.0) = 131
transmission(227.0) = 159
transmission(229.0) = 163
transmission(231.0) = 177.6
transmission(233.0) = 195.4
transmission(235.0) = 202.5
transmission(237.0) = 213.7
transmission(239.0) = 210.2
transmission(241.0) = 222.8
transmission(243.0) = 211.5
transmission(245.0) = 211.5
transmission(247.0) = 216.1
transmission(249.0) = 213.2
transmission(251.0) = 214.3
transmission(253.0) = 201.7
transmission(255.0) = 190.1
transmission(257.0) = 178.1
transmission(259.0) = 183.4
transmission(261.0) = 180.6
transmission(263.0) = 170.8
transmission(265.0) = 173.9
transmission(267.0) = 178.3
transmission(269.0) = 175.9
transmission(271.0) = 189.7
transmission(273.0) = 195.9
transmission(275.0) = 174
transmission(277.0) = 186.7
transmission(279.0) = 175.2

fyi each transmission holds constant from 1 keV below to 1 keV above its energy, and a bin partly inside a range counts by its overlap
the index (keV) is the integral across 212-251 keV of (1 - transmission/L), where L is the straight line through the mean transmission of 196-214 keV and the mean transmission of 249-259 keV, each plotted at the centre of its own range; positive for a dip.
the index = 4.63 keV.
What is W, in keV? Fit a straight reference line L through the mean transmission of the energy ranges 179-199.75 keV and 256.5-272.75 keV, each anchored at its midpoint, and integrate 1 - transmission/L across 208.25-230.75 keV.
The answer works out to 3.4 keV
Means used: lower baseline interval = 209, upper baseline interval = 180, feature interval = 168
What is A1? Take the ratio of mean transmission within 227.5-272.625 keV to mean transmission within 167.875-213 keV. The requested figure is 0.9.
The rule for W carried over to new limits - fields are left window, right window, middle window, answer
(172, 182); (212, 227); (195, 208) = -4.4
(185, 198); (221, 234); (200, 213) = -2.6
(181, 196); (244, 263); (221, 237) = 2.7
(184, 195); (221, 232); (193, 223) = -3.9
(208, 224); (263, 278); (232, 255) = -4.1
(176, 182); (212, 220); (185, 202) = -2.6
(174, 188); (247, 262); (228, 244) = -0.3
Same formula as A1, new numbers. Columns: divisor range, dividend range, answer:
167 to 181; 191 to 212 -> 1.17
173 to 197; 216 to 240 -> 0.83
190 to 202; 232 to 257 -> 0.92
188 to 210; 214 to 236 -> 0.72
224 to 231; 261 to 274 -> 1.17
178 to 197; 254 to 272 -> 0.88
